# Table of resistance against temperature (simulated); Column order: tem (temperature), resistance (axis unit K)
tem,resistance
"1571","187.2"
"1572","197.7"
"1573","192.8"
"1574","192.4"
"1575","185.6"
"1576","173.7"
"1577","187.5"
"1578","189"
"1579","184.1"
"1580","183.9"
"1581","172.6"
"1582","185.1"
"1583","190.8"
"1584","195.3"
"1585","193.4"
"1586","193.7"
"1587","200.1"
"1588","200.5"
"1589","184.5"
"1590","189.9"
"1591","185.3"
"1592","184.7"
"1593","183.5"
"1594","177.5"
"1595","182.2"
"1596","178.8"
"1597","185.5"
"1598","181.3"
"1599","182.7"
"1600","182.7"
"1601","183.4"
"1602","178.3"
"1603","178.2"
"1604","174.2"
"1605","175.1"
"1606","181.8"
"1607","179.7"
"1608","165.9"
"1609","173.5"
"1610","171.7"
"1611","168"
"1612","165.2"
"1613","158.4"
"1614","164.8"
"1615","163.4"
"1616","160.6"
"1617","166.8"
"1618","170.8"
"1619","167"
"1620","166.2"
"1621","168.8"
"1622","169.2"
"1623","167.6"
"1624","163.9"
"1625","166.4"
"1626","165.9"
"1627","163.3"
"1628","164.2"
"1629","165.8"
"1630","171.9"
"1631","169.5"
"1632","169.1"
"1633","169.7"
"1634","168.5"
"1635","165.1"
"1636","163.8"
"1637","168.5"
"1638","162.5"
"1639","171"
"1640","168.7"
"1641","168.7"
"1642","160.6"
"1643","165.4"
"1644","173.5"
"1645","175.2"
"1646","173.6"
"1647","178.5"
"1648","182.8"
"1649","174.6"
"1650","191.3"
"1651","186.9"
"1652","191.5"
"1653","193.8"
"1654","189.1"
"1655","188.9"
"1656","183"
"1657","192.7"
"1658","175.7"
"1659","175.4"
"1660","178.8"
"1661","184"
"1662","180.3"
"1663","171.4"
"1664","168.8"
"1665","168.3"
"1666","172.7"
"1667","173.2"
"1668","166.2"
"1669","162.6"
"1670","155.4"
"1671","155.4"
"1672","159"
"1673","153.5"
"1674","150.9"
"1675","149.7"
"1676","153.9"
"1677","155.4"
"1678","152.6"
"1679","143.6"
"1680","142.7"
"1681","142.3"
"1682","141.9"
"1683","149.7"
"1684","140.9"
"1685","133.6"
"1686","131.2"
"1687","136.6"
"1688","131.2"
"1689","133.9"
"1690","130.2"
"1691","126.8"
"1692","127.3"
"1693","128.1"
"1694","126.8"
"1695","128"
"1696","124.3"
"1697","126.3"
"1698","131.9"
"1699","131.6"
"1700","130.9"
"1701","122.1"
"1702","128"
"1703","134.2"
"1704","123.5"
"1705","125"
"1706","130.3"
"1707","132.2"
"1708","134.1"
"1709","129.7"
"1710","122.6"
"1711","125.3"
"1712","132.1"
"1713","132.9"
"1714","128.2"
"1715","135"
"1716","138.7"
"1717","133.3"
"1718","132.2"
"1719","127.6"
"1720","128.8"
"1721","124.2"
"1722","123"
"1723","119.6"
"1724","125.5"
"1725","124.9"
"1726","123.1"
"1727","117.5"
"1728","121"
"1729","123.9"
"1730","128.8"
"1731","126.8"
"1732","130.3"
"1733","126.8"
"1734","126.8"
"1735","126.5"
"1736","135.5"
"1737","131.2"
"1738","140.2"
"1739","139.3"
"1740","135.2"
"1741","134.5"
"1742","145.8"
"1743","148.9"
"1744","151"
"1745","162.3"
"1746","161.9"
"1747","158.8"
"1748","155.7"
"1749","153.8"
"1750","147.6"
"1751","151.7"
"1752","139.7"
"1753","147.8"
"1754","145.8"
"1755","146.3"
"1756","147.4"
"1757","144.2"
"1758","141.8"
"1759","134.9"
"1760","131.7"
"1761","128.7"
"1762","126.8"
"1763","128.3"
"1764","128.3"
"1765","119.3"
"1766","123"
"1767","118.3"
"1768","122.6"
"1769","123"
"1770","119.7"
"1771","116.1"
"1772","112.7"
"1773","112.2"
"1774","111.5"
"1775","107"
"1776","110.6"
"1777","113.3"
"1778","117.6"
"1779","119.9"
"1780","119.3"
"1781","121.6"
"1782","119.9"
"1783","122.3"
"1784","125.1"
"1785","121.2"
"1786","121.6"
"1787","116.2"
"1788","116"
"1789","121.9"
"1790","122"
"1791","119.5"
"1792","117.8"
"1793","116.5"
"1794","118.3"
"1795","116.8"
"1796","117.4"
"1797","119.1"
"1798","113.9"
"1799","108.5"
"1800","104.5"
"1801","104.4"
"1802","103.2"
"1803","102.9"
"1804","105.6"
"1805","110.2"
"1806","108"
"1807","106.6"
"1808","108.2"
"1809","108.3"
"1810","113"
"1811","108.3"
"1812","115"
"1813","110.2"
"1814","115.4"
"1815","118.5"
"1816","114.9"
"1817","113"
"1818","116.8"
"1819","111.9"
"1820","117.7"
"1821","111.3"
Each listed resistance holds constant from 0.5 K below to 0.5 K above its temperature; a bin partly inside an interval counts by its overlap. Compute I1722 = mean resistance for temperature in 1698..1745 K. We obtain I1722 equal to 131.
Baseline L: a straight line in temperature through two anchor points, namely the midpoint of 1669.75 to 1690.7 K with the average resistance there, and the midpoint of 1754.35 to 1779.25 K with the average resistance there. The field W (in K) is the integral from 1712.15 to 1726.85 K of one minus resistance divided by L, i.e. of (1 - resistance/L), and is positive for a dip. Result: 0.8 K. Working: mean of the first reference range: 145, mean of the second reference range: 124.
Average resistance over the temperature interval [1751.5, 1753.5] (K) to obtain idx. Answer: 144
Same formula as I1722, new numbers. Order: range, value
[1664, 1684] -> 155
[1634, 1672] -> 174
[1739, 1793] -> 130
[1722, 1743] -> 129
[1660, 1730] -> 139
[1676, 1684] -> 147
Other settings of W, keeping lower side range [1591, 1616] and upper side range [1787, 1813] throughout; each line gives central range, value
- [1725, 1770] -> -2.4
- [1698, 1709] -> 1.1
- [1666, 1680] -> -0.3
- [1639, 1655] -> -1.7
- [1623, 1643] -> -0.1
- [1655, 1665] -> -1.4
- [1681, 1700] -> 2.0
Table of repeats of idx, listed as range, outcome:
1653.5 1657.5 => 188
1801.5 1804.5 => 104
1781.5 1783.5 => 121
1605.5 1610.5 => 175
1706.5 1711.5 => 129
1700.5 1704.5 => 127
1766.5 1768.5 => 120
